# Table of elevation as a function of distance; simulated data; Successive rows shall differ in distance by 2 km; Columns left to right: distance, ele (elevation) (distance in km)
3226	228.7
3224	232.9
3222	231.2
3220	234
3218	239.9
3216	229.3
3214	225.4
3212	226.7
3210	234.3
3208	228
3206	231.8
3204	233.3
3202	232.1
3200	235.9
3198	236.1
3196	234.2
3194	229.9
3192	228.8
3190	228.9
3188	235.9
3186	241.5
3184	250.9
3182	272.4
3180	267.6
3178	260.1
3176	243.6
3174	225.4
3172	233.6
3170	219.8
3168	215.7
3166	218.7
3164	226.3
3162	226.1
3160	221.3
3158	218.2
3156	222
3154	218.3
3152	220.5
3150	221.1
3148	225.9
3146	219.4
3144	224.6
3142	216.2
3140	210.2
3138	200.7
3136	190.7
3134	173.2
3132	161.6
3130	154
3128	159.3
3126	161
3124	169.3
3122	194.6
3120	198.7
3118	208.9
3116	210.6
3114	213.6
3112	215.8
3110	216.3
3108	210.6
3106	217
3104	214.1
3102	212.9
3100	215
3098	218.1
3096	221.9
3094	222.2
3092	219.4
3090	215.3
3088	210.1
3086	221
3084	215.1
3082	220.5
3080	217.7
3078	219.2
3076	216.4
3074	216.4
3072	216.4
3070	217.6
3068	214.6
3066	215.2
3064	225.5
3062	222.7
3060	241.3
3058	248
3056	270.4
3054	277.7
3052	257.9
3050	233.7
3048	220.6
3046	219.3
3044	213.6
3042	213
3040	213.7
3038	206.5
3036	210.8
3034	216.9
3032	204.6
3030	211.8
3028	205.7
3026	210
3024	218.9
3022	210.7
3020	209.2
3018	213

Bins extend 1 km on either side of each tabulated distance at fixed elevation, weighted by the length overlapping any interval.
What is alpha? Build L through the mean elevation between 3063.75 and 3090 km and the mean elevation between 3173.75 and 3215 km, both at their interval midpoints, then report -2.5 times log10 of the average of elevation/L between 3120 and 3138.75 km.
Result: 0.28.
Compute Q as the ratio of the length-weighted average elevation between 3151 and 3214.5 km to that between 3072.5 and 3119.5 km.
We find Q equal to 1.08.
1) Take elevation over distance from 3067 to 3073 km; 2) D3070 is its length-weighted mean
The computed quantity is 216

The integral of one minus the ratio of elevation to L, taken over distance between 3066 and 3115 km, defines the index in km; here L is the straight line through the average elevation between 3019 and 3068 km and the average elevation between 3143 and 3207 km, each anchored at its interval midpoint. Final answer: 2.21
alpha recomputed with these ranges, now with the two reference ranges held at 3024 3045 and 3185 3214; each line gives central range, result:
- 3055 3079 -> -0.058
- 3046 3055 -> -0.148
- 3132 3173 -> 0.057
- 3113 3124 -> 0.102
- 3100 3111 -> 0.030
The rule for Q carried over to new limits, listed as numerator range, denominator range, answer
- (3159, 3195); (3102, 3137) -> 1.22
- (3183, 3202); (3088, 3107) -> 1.09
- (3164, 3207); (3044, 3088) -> 1.04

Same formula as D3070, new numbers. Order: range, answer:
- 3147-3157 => 222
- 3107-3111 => 213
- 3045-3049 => 220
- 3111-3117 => 213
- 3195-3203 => 235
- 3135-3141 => 201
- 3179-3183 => 270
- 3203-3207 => 233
